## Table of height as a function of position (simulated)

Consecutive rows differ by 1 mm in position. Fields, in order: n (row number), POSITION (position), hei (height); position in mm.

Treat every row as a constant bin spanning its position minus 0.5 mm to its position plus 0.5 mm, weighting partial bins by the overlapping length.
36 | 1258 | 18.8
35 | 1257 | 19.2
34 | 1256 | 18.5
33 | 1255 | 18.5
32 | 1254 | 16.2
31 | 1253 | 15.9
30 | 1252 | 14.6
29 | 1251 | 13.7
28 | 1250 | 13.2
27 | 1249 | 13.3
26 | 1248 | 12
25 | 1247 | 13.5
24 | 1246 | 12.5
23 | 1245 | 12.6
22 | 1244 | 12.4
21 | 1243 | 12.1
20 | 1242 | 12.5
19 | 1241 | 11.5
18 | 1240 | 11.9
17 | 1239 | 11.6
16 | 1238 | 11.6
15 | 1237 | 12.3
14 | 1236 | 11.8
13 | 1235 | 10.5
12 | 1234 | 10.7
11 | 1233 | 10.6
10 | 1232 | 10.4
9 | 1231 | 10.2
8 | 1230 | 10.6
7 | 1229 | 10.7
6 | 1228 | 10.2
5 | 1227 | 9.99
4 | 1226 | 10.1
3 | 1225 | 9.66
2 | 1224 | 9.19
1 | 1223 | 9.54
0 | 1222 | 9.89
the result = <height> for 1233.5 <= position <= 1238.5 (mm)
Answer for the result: 11.4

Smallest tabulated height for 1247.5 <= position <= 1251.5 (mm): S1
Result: 12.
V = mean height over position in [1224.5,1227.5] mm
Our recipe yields 9.92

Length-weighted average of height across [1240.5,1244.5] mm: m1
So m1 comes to 12.1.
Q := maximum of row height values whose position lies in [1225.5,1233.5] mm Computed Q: 10.7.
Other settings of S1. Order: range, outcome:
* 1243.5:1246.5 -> 12.4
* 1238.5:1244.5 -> 11.5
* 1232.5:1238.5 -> 10.5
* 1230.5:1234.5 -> 10.2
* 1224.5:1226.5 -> 9.66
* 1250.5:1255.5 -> 13.7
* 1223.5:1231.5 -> 9.19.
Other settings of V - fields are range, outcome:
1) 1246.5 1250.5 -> 13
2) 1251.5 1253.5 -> 15.2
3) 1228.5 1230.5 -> 10.6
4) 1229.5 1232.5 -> 10.4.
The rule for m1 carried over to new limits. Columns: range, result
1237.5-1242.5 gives 11.8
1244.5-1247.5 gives 12.9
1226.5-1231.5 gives 10.3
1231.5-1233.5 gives 10.5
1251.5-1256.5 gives 16.7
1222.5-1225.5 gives 9.46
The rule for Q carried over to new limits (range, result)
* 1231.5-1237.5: 12.3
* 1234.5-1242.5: 12.5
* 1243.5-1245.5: 12.6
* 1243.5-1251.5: 13.7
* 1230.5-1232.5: 10.4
